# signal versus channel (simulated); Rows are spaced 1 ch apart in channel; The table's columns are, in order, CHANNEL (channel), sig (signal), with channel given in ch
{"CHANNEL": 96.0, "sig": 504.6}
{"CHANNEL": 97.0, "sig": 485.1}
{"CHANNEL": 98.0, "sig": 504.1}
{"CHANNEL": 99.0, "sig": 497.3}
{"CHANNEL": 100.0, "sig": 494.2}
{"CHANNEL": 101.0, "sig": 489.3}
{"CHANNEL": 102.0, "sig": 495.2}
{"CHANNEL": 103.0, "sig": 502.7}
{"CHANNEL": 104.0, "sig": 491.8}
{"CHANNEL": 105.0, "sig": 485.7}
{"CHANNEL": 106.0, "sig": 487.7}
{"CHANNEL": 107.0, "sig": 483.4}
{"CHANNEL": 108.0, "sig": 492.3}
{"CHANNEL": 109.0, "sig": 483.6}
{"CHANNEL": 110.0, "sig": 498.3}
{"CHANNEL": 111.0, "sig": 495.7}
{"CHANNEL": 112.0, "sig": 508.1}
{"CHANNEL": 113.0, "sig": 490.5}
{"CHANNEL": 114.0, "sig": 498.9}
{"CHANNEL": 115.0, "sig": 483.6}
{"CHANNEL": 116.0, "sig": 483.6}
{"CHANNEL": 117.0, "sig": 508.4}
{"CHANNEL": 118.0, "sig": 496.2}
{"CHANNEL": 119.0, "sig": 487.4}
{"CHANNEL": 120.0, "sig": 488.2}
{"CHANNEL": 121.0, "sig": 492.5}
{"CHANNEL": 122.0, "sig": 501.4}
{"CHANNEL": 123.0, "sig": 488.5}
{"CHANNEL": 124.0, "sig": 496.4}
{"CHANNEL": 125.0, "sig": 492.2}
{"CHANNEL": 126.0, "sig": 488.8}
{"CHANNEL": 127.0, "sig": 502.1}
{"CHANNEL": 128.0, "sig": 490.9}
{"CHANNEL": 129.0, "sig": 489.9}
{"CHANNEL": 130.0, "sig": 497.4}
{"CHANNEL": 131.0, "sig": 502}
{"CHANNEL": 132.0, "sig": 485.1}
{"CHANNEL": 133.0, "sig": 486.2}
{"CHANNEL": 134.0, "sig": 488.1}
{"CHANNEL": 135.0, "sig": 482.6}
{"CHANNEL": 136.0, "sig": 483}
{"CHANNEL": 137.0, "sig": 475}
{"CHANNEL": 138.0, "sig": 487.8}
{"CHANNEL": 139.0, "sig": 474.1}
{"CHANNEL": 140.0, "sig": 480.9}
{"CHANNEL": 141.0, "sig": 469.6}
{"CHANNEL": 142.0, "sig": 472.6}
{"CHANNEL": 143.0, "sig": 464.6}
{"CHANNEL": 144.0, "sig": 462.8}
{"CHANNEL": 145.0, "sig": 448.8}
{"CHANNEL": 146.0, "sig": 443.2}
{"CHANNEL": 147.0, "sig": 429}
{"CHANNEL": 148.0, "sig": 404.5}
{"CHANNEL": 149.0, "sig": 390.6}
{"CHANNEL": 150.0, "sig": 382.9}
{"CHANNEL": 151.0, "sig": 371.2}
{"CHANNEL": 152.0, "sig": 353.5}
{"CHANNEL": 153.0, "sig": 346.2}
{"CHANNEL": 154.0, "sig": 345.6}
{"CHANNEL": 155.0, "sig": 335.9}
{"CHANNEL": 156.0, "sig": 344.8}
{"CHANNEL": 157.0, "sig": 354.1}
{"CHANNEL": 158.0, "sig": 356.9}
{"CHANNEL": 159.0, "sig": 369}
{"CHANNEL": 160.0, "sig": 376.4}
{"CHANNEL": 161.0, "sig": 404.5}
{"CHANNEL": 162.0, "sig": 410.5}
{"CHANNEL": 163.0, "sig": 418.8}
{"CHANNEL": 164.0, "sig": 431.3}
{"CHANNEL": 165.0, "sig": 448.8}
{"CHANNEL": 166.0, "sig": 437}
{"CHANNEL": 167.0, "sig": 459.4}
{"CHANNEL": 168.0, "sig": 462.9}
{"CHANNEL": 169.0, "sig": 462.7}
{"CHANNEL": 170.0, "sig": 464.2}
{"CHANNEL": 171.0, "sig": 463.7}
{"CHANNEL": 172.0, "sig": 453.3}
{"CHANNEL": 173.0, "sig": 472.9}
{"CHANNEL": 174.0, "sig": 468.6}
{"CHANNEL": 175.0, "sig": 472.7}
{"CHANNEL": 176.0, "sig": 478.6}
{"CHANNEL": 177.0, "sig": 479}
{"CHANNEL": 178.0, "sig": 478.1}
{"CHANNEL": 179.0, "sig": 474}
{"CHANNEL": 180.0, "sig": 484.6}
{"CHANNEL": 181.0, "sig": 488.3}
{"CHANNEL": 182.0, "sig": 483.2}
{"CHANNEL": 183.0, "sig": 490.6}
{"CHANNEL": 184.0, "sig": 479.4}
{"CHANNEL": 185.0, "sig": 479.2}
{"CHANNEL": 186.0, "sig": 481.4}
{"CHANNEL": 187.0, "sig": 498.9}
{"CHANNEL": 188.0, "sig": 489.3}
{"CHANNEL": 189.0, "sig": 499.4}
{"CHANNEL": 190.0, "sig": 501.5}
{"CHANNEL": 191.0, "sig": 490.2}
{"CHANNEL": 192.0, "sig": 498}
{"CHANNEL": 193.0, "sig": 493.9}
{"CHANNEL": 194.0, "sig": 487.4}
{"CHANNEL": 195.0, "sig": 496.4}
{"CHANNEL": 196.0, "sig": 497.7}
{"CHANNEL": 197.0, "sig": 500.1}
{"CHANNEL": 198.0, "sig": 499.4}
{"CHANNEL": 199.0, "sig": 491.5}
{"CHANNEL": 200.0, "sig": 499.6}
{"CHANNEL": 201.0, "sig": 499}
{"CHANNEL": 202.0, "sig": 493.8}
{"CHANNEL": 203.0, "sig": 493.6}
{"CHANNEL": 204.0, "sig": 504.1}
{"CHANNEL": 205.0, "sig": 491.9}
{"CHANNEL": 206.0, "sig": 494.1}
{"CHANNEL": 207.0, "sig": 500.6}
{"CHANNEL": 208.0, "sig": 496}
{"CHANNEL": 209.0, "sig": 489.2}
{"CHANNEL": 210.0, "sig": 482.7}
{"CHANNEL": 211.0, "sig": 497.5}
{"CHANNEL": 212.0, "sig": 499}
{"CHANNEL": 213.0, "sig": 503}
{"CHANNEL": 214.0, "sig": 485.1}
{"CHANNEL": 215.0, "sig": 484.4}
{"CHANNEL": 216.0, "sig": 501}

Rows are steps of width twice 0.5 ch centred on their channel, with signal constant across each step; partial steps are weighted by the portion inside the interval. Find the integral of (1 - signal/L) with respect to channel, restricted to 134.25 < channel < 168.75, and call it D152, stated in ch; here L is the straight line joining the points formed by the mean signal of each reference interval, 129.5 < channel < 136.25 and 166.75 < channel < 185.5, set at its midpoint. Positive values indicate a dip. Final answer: 4.4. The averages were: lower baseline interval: 489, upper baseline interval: 474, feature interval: 421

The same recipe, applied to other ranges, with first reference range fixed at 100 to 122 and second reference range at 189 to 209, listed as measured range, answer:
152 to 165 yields 3.1 ch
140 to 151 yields 1.3 ch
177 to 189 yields 0.3 ch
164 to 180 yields 1.0 ch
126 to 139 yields 0.1 ch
